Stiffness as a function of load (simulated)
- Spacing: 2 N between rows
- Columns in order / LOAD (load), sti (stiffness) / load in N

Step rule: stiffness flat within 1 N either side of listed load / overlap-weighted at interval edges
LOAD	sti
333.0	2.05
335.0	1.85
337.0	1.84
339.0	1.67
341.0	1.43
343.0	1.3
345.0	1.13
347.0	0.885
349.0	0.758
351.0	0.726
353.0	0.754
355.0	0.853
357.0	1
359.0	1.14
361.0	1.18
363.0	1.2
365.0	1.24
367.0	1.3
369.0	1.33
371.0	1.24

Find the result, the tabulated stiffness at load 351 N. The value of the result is 0.726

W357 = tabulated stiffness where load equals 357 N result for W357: 1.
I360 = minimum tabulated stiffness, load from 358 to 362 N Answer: 1.14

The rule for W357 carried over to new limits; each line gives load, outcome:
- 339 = 1.67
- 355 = 0.853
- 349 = 0.758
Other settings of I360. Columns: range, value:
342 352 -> 0.726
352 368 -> 0.754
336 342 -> 1.43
